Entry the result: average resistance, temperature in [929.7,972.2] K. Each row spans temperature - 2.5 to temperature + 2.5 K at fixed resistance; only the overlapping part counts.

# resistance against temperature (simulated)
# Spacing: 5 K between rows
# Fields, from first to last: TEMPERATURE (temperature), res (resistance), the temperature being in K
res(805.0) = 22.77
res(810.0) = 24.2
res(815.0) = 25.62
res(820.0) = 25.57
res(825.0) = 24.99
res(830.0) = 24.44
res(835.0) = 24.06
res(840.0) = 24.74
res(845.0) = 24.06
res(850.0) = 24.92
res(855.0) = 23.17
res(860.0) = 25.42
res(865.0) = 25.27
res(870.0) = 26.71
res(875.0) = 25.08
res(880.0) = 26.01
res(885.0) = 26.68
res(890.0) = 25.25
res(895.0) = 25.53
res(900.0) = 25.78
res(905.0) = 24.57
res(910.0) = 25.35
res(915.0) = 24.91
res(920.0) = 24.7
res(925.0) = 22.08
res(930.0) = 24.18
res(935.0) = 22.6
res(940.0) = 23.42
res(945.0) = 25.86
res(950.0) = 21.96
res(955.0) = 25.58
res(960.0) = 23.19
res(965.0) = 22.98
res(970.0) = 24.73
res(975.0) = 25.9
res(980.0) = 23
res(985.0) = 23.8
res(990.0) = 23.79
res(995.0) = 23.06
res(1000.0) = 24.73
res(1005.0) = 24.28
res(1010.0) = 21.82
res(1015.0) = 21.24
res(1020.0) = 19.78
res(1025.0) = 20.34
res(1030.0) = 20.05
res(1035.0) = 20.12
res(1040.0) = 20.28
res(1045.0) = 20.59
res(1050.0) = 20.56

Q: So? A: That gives 23.8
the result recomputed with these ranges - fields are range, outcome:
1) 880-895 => 25.9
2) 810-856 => 24.6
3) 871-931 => 25.1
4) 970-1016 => 23.7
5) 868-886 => 26.1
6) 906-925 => 24.6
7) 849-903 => 25.4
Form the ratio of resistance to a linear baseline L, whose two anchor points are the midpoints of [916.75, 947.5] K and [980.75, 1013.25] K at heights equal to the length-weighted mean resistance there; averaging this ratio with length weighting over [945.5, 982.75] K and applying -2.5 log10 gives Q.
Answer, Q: -0.02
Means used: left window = 23.8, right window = 23.5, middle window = 24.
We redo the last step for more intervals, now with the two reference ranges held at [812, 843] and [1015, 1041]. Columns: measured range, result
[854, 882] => -0.064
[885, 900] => -0.102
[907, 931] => -0.069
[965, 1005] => -0.138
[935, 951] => -0.073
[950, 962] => -0.097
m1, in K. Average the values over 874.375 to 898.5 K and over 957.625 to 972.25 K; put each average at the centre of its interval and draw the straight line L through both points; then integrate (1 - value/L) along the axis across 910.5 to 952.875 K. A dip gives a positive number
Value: 1.2 K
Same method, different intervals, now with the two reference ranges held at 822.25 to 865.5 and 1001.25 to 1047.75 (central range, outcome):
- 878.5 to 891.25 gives -1.2 K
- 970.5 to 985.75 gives -1.7 K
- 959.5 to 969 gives -0.5 K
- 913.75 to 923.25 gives -0.6 K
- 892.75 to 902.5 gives -0.9 K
